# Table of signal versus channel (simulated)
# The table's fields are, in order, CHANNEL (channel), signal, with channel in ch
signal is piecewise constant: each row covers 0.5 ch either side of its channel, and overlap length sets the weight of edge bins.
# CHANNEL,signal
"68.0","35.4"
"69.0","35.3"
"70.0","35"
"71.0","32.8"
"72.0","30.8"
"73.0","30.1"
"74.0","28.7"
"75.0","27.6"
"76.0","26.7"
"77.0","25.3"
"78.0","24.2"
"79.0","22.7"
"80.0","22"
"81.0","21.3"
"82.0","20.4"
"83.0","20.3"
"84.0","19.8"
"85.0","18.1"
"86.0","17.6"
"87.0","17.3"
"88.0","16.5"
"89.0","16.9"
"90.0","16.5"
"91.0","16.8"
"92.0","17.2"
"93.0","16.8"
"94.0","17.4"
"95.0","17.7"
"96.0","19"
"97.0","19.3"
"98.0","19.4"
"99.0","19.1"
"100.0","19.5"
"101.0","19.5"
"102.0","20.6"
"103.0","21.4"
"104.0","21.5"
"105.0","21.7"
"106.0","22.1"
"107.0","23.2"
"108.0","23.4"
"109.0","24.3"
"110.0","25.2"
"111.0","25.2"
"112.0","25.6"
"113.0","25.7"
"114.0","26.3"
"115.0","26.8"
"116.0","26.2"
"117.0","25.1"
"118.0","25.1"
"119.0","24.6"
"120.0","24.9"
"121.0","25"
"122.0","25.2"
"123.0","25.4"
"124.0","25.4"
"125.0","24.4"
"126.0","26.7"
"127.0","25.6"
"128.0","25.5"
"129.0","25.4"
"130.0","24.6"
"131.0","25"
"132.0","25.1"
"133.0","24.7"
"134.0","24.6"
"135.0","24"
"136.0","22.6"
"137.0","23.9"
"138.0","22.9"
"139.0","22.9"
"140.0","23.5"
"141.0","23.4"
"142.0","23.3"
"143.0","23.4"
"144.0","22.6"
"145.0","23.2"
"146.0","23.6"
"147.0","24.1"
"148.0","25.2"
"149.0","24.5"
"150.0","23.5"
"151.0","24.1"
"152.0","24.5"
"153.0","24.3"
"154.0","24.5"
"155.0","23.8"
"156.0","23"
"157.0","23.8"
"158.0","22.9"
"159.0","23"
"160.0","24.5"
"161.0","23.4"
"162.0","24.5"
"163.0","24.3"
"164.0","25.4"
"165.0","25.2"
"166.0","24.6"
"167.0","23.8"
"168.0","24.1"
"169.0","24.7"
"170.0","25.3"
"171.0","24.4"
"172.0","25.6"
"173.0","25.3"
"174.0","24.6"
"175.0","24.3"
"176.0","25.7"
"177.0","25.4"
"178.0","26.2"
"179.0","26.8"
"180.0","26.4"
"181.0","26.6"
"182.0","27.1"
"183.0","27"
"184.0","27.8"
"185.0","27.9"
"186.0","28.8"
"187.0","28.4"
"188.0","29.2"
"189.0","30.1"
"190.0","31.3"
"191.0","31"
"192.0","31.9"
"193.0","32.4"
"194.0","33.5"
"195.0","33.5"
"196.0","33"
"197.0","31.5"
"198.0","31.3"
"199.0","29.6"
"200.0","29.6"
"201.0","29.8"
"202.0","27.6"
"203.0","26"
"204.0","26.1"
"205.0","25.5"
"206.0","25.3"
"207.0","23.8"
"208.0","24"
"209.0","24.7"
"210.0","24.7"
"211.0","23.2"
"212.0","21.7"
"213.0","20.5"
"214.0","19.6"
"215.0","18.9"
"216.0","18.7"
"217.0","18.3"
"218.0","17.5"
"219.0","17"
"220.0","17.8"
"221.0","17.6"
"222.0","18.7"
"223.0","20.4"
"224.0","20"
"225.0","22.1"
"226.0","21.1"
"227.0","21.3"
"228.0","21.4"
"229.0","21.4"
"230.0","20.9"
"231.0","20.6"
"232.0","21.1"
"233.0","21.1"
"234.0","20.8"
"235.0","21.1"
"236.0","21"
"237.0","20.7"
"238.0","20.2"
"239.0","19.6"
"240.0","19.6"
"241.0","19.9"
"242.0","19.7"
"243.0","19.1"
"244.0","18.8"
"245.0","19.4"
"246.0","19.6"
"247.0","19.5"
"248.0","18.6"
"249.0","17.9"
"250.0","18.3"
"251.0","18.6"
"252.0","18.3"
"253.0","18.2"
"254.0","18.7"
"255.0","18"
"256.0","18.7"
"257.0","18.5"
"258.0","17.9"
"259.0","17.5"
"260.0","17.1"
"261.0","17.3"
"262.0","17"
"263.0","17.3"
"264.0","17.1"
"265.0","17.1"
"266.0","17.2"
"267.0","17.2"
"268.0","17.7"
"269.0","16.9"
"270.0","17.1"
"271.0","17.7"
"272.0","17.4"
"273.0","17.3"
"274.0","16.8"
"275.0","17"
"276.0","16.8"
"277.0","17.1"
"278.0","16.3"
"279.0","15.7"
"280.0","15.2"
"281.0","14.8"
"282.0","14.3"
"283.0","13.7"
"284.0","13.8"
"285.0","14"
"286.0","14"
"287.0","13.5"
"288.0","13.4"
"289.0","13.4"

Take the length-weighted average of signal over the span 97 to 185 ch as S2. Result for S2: 24.3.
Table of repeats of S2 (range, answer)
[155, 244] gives 24.3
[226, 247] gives 20.4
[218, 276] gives 18.8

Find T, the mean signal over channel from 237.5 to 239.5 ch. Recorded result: 19.9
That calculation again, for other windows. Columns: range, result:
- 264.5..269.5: 17.2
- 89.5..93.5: 16.8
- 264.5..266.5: 17.1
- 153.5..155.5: 24.1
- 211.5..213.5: 21.1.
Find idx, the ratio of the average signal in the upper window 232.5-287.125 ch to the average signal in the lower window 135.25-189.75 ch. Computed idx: 0.7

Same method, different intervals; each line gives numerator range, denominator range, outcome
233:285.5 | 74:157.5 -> 0.78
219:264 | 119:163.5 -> 0.80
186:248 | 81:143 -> 1.05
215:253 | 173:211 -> 0.70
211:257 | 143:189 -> 0.78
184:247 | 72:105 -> 1.15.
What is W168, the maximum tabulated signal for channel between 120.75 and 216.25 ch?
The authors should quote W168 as 33.5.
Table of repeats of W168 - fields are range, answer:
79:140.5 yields 26.8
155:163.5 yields 24.5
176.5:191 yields 31.3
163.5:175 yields 25.6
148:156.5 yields 25.2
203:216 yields 26.1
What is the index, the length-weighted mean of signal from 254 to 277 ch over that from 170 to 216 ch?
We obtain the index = 0.6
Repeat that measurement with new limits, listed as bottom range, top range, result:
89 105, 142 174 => 1.28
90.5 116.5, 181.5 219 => 1.24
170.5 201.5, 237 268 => 0.64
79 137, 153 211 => 1.20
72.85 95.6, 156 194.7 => 1.28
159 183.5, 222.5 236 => 0.84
